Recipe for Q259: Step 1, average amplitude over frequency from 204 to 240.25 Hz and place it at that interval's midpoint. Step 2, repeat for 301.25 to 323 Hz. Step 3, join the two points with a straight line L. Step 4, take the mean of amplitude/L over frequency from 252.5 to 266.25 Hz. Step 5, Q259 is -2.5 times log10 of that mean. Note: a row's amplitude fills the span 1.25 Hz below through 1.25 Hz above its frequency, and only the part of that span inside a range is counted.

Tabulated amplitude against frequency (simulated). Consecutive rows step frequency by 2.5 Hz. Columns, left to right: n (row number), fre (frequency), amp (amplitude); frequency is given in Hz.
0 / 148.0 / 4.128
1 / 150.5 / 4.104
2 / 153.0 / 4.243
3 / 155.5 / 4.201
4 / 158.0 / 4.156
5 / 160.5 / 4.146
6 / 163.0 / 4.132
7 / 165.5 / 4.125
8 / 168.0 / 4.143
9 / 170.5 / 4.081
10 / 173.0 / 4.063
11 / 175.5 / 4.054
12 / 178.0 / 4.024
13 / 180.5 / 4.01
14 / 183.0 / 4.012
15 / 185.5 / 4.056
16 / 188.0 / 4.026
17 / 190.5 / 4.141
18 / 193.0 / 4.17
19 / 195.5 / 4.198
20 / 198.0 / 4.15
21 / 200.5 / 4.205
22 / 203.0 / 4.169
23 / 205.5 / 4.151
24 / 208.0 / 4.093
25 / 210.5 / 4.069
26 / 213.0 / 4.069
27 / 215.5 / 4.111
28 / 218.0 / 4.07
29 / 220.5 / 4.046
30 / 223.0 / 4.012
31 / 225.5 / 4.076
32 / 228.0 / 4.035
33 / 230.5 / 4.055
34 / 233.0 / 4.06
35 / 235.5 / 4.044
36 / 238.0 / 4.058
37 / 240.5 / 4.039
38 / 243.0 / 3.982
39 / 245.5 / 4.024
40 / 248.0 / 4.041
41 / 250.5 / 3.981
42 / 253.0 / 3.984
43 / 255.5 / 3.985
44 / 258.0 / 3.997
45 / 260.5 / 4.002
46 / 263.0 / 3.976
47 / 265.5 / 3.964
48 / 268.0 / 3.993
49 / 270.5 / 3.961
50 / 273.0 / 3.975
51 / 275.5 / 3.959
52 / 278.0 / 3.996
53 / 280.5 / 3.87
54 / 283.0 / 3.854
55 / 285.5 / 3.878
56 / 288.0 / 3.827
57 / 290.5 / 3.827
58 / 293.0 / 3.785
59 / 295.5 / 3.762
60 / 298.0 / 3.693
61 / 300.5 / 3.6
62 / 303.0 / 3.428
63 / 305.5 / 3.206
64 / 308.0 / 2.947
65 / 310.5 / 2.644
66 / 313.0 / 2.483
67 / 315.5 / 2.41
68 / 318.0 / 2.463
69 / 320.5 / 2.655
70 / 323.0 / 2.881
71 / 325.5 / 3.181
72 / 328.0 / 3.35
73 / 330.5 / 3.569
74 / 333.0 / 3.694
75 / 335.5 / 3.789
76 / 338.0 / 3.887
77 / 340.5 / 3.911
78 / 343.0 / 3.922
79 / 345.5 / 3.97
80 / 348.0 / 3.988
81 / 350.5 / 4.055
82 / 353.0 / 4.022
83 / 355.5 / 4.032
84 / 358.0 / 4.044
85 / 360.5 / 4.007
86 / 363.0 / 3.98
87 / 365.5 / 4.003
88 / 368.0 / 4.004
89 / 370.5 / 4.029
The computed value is -0.13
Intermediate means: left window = 4.07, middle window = 3.99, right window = 2.8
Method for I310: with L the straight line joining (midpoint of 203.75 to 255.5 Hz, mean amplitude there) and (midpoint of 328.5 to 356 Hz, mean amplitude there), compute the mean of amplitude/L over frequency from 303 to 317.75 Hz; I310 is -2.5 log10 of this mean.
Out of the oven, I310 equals 0.38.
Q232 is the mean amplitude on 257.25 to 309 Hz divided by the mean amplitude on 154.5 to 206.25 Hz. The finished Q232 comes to 0.92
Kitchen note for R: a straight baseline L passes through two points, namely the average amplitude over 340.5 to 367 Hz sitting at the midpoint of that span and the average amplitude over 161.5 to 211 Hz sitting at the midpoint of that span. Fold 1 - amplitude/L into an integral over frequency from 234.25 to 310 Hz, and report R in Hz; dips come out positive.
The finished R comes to 3.9 Hz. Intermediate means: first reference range 4.1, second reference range 4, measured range 3.84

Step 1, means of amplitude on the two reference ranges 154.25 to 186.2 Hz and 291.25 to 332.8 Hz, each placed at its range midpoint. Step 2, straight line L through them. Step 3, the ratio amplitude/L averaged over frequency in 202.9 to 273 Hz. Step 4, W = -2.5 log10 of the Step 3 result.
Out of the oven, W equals -0.11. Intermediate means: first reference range 4.09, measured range 4.03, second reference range 3.15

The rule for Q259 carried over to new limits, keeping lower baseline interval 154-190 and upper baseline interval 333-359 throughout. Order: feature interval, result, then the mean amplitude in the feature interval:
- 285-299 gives 0.06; 3.79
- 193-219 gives -0.02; 4.13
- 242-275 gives 0.01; 3.99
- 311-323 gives 0.48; 2.55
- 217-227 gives 0.00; 4.05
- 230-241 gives 0.00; 4.05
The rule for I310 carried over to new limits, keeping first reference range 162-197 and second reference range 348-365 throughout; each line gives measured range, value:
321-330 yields 0.274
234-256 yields 0.012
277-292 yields 0.048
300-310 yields 0.245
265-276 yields 0.022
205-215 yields -0.004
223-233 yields 0.005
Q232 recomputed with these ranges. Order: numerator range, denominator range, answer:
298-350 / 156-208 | 0.81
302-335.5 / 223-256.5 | 0.75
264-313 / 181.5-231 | 0.89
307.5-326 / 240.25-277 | 0.67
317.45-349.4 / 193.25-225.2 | 0.85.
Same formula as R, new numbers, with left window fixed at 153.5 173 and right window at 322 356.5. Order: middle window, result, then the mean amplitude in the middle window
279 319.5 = 5.0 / 3.35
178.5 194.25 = 0.1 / 4.07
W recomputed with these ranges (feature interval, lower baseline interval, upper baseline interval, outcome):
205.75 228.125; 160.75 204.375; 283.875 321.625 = -0.06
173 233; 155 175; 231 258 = 0.00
